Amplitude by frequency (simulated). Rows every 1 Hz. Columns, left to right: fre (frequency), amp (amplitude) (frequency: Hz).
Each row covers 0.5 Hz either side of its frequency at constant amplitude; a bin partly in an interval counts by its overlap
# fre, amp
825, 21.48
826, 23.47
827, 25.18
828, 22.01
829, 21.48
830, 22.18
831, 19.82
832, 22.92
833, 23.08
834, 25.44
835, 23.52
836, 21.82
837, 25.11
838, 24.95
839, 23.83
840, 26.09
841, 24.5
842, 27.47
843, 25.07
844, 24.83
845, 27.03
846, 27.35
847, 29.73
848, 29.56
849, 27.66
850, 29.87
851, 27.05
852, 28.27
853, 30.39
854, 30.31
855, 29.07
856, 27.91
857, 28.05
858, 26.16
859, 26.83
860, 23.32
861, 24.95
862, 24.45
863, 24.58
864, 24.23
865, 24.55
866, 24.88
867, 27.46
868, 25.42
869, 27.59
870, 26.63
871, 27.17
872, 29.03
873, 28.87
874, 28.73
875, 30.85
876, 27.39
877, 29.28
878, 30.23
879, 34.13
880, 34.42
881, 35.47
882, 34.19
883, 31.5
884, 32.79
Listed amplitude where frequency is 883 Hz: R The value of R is 31.5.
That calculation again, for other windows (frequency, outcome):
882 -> 34.19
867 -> 27.46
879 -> 34.13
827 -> 25.18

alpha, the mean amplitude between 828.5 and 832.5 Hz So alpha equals 21.6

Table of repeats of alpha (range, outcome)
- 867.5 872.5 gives 27.2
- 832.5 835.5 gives 24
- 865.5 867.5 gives 26.2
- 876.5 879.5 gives 31.2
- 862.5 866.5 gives 24.6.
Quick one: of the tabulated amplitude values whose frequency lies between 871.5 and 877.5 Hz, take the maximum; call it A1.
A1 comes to 30.85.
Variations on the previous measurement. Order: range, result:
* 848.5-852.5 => 29.87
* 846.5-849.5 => 29.73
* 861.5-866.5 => 24.88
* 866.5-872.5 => 29.03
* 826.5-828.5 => 25.18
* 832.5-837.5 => 25.44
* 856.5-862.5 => 28.05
